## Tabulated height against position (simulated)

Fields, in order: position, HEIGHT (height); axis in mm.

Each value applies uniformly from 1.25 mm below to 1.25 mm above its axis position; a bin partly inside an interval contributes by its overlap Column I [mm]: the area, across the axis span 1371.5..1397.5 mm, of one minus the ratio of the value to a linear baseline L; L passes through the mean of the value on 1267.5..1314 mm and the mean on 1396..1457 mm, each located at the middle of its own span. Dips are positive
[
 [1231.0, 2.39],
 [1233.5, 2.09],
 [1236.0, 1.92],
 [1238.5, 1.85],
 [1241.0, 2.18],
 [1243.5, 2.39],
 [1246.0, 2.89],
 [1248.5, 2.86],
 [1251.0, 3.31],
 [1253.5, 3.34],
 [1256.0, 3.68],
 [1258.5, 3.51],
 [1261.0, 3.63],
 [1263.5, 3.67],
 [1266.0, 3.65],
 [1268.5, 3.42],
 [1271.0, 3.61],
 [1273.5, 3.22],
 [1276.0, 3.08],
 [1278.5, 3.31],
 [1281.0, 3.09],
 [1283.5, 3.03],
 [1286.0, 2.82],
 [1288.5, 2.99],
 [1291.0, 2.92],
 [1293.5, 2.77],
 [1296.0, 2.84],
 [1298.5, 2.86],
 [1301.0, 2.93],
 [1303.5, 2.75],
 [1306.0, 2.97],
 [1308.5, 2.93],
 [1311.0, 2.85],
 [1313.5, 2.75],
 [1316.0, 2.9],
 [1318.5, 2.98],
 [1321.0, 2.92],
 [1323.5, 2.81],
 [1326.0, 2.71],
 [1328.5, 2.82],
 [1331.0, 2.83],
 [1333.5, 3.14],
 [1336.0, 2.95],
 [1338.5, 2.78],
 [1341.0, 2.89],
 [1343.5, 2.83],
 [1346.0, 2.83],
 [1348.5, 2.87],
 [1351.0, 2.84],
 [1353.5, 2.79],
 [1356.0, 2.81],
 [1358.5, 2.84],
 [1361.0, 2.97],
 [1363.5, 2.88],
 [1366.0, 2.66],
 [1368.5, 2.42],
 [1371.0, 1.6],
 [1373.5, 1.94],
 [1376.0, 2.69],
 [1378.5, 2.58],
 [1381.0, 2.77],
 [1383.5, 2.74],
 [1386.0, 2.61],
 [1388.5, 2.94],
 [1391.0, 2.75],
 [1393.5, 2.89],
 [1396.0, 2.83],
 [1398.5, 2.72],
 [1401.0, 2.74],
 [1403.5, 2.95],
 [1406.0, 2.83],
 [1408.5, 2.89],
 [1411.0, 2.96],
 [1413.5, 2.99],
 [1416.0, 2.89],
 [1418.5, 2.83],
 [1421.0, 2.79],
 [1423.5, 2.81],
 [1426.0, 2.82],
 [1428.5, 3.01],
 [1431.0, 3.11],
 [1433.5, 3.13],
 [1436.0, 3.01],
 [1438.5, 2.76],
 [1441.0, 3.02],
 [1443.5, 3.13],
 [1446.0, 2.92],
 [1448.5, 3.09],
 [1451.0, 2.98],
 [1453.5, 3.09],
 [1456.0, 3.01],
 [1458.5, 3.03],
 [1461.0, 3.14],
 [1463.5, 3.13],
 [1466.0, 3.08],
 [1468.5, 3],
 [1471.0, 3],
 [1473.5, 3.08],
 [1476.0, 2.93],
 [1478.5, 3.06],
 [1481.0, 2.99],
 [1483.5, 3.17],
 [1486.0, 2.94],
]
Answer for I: 2.76 mm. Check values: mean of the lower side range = 3.01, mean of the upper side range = 2.93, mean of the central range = 2.64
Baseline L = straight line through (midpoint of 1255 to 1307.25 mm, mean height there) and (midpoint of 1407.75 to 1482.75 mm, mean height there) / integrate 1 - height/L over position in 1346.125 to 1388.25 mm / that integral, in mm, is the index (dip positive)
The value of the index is 6.0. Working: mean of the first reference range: 3.18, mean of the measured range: 2.64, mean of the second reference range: 2.99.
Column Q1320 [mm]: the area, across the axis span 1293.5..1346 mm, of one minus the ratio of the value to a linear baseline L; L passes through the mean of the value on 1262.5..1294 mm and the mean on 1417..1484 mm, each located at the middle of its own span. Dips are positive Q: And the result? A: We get 4.8 mm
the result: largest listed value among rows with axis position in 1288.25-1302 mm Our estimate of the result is 2.99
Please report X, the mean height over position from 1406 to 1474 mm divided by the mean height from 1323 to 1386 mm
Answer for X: 1.10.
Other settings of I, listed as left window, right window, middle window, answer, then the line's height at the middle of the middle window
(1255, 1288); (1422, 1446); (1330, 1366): 3.5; 3.17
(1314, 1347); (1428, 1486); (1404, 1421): 0.5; 2.98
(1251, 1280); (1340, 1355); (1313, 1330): 1.1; 3.04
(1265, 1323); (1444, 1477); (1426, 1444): 0.2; 3.04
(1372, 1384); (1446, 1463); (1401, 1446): -1.6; 2.83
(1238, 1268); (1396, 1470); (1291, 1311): 1.4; 3.08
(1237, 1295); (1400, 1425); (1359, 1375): 2.7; 2.94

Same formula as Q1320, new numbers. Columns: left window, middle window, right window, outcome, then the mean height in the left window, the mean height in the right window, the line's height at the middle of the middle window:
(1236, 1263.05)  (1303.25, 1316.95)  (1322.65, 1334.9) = 0.1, 2.94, 2.86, 2.88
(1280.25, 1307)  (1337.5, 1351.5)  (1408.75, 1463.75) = 0.4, 2.9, 2.98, 2.93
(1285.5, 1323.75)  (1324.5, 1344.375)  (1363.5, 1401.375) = -0.7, 2.88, 2.6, 2.77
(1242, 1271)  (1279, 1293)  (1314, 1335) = 0.7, 3.31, 2.88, 3.12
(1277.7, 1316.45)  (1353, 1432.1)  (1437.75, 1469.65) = 6.3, 2.92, 3.03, 2.99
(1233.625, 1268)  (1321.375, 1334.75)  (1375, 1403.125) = -0.1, 2.97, 2.76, 2.85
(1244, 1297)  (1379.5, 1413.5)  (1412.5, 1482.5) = 2.6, 3.21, 2.99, 3.06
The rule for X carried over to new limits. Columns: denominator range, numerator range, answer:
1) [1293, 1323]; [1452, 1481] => 1.06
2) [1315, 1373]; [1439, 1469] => 1.10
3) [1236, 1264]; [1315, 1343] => 0.97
